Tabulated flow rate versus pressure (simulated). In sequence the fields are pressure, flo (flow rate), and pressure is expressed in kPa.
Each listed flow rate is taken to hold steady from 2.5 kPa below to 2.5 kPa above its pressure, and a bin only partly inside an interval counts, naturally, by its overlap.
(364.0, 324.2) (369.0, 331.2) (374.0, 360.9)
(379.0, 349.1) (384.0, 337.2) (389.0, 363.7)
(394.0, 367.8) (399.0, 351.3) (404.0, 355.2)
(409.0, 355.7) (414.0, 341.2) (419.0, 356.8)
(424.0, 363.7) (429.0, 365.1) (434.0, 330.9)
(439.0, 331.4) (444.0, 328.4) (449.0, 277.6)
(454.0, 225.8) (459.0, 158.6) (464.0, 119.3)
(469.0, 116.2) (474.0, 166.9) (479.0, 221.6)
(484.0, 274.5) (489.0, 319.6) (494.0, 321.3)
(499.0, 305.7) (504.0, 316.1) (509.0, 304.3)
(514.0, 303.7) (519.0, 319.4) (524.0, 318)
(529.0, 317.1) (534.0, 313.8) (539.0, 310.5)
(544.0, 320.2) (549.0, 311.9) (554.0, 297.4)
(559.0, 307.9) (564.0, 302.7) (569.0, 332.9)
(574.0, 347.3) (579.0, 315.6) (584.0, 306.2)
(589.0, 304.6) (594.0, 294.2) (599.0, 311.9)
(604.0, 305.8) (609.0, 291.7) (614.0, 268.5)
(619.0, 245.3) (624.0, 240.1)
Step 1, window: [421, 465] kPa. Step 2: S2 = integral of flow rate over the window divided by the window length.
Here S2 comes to 284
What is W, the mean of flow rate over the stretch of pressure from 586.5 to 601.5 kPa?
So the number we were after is 304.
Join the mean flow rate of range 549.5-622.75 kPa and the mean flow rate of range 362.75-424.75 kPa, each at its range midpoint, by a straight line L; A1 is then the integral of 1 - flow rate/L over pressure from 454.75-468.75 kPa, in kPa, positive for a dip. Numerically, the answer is 7.9 kPa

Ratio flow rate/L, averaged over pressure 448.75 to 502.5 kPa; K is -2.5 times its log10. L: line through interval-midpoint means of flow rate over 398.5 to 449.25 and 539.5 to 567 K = 0.400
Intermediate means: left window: 344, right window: 309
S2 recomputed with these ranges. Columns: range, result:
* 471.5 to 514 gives 280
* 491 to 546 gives 314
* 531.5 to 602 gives 313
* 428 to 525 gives 269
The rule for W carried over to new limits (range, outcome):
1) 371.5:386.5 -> 349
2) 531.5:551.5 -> 314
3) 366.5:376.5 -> 346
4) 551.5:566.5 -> 303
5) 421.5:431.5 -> 364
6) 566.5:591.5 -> 321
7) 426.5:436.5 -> 348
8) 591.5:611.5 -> 301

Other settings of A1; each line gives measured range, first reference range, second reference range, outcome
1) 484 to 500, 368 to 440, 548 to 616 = 0.95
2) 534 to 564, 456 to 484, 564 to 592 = -3.39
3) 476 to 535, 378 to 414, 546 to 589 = 4.84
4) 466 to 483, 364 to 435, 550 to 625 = 7.94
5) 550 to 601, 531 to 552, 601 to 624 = -2.99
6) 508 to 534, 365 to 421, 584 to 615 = 0.42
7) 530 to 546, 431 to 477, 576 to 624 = -2.99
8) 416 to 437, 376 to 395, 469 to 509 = -2.23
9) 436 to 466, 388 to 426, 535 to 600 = 8.82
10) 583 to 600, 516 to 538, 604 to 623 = -1.25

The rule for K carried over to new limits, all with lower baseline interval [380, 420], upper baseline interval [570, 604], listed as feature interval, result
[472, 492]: 0.322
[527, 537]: 0.035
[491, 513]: 0.068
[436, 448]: 0.068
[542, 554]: 0.034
